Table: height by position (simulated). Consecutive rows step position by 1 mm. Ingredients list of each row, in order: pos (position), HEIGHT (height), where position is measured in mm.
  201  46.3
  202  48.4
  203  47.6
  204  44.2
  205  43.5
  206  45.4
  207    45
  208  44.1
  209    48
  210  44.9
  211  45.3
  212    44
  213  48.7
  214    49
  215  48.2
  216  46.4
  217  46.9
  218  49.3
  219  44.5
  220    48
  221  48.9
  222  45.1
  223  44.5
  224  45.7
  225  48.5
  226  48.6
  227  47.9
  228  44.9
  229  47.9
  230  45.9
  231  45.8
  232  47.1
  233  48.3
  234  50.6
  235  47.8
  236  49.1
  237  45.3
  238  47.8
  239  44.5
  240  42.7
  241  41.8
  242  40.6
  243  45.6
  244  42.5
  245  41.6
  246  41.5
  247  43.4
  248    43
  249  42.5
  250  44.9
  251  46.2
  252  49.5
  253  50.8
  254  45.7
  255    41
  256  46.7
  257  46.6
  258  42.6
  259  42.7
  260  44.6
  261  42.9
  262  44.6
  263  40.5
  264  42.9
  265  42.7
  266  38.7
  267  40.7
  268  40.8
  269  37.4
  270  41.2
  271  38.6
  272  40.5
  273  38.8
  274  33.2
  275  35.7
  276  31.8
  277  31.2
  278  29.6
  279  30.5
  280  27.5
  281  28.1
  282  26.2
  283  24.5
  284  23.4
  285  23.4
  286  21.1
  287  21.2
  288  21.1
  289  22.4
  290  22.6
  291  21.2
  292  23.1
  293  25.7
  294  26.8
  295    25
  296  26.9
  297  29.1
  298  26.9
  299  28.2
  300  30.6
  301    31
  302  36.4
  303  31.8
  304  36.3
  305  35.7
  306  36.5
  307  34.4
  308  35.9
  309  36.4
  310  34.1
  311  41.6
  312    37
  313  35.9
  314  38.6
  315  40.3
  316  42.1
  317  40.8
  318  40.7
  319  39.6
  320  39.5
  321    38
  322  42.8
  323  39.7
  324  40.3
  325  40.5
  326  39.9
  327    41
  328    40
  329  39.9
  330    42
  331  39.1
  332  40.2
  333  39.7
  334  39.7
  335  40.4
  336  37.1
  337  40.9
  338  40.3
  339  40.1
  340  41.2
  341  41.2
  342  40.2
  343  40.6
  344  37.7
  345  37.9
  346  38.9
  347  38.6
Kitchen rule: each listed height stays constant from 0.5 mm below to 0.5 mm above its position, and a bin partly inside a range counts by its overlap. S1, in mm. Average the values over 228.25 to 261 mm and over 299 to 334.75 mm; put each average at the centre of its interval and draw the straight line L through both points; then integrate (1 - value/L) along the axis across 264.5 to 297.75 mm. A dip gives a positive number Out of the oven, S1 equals 9.37 mm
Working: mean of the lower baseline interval 45.2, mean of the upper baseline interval 38.1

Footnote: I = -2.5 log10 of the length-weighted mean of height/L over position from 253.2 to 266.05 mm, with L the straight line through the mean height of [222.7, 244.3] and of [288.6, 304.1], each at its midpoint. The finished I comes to -0.137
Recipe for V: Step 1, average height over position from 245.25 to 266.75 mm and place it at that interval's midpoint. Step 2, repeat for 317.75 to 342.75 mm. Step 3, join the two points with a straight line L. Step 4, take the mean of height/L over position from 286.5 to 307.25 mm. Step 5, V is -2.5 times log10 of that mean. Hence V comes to 0.43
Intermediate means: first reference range 43.9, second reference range 40.2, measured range 28.2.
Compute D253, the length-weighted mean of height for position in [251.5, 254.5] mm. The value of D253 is 48.7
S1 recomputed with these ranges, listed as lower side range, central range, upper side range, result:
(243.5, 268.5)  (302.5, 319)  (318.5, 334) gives 1.4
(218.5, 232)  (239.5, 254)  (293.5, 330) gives 0.0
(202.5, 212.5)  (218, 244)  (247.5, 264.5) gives -0.8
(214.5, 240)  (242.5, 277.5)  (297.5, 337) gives 1.5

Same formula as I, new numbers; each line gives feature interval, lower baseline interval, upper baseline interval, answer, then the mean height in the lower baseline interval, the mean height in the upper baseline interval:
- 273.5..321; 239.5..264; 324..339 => 0.314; 43.9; 40.1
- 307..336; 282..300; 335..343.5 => -0.150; 24.5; 40.2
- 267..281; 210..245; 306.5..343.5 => 0.223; 46.3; 39.5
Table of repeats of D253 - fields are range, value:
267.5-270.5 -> 39.8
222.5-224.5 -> 45.1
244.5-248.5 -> 42.4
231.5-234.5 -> 48.7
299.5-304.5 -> 33.2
